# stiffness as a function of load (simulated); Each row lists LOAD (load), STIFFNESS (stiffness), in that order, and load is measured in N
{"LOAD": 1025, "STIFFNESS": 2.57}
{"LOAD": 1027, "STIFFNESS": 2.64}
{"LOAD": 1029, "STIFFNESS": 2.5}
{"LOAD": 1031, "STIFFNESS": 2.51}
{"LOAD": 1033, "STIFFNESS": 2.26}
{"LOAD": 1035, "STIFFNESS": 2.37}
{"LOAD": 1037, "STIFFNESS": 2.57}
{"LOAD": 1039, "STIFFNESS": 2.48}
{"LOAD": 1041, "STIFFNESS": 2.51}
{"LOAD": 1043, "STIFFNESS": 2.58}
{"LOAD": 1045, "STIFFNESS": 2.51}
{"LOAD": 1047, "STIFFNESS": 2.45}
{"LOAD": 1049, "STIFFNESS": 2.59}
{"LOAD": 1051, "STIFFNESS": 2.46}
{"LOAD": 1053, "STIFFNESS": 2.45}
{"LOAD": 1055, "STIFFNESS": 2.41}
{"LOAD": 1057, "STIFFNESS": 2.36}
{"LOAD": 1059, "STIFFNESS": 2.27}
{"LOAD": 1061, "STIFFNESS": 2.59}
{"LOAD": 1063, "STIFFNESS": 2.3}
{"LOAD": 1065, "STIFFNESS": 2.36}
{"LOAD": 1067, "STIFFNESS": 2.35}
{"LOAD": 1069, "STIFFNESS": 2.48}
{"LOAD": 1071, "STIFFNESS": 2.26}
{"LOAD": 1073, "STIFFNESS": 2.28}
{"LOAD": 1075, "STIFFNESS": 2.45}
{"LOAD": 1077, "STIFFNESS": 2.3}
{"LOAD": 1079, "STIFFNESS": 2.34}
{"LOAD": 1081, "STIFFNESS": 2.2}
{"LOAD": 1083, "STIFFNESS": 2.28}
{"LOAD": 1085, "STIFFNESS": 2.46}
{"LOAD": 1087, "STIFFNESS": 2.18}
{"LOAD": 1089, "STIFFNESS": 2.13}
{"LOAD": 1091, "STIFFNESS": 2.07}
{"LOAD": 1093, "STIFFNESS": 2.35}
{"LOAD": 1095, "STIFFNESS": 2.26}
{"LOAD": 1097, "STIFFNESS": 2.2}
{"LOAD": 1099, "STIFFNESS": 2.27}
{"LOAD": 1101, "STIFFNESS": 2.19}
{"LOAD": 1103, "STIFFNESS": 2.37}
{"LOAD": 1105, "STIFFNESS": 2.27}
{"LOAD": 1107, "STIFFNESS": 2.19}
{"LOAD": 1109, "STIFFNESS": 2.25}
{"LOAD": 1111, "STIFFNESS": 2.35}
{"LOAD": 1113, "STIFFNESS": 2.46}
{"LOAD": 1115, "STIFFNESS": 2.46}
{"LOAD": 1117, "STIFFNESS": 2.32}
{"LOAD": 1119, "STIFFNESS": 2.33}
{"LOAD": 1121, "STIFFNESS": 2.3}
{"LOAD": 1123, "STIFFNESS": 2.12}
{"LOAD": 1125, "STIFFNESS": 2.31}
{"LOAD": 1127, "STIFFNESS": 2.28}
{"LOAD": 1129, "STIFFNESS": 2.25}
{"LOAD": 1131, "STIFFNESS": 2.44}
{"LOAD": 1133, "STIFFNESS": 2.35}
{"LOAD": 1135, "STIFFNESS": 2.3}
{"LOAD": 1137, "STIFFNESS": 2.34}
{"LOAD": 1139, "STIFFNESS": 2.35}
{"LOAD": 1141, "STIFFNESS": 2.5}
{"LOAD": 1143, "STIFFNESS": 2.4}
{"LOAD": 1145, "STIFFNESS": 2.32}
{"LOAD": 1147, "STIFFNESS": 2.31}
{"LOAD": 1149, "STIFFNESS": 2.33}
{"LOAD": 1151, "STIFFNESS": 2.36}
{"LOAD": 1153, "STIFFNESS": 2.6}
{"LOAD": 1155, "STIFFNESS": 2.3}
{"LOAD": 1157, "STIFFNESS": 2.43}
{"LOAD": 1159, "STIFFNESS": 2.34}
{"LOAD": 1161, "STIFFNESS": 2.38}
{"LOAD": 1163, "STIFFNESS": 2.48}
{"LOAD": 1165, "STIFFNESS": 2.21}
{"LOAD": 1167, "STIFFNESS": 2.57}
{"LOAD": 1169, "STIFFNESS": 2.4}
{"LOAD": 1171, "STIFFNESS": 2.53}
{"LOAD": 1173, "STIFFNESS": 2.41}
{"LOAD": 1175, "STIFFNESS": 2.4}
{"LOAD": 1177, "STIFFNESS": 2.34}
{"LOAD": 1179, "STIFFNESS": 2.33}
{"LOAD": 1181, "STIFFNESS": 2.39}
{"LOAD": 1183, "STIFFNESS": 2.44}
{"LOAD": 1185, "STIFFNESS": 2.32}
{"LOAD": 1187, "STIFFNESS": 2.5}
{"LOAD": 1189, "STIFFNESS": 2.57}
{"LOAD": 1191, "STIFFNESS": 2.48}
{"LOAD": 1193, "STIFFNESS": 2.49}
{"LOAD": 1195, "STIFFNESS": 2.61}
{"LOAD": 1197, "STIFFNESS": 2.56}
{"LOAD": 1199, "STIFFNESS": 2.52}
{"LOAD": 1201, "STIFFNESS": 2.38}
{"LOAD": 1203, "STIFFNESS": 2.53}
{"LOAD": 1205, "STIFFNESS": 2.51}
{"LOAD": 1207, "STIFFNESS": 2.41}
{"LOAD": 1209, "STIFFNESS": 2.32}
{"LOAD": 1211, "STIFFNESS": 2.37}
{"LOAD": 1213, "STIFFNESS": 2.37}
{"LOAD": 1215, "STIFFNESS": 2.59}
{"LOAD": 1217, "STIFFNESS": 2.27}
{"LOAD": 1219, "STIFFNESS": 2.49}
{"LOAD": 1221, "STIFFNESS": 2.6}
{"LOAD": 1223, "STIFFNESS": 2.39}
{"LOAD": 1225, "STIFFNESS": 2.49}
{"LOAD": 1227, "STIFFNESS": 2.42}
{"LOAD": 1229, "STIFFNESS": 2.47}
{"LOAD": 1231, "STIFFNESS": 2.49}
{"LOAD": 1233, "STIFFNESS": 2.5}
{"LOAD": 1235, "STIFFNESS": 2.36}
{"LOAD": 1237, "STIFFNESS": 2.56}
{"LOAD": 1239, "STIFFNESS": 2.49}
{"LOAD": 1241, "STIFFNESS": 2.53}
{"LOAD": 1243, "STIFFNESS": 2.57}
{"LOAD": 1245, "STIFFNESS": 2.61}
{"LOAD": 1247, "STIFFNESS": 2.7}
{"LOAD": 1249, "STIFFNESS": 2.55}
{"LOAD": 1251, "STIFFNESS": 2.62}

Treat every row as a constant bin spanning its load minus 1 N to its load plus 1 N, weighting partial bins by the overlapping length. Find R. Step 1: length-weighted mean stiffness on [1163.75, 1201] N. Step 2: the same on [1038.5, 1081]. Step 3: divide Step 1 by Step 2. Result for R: 1.0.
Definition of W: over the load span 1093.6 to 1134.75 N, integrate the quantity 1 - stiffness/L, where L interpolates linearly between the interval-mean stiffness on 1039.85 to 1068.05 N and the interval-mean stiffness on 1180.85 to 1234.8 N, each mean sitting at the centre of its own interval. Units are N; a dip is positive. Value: 2.5 N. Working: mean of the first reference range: 2.44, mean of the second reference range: 2.46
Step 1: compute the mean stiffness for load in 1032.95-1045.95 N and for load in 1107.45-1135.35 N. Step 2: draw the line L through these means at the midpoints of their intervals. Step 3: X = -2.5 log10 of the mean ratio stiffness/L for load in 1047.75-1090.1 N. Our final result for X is 0.03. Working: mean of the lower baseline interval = 2.48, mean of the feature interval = 2.36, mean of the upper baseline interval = 2.32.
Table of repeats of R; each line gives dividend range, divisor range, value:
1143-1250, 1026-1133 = 1.04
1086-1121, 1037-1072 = 0.93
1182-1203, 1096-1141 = 1.08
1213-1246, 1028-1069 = 1.02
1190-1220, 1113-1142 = 1.05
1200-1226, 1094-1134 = 1.06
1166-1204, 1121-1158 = 1.05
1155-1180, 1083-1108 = 1.07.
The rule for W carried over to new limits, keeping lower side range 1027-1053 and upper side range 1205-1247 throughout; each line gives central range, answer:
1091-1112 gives 1.9 N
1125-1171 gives 1.9 N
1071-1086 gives 1.0 N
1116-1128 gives 1.0 N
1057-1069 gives 0.5 N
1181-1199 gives -0.1 N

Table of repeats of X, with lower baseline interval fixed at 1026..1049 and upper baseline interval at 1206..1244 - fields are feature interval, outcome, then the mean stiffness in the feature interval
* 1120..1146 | 0.07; 2.33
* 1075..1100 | 0.10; 2.26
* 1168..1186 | 0.03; 2.4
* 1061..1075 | 0.06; 2.36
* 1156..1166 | 0.05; 2.37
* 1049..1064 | 0.03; 2.42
